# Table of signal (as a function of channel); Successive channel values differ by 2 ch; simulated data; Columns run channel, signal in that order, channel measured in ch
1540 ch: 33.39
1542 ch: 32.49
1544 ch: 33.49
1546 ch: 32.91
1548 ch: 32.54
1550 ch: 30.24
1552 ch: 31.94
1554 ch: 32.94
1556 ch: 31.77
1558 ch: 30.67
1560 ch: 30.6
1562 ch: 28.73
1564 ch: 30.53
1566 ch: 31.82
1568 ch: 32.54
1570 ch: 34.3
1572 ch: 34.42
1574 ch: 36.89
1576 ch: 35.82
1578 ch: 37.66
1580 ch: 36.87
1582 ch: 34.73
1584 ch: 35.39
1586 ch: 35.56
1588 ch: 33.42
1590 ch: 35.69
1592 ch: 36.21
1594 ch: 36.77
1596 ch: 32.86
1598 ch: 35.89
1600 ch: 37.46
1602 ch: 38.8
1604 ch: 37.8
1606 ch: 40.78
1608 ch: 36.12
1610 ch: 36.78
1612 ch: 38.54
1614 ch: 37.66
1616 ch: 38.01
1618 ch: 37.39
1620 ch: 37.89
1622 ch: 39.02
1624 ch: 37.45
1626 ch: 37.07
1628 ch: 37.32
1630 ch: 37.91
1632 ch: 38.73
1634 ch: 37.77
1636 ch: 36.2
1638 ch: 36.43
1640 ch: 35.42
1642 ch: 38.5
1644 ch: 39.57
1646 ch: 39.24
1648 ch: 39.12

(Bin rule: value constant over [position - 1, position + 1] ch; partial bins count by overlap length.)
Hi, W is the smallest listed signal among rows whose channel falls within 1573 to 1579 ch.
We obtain 35.82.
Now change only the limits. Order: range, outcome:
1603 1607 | 37.8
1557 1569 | 28.73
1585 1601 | 32.86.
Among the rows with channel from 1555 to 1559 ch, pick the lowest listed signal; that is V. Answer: 30.67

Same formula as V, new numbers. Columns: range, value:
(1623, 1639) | 36.2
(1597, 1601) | 35.89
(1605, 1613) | 36.12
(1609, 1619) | 36.78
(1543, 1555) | 30.24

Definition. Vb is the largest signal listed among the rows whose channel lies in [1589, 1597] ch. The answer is 36.77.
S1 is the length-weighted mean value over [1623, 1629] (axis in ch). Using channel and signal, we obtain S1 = 37.3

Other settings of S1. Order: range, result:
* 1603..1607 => 39.3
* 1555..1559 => 31.2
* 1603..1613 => 38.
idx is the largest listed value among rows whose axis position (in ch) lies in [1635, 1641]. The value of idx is 36.43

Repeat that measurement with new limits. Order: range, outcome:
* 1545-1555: 32.94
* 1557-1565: 30.67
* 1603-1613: 40.78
